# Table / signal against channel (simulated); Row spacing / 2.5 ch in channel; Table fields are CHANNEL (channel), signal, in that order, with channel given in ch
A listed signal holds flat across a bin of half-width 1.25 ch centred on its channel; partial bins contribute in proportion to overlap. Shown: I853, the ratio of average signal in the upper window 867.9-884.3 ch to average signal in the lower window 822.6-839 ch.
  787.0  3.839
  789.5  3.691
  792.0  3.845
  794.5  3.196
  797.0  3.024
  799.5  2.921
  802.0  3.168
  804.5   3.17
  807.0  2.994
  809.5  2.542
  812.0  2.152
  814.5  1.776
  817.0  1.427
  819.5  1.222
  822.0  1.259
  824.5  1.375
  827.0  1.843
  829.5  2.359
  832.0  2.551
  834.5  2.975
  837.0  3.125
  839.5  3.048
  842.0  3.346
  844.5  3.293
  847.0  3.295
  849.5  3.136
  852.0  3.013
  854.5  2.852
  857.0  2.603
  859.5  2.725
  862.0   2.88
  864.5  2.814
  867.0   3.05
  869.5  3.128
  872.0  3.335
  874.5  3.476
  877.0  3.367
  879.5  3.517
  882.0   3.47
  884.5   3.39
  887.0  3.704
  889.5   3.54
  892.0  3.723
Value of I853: 1.43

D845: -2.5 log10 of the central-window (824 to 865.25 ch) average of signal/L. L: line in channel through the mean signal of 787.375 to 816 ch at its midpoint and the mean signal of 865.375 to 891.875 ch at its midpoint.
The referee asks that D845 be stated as 0.148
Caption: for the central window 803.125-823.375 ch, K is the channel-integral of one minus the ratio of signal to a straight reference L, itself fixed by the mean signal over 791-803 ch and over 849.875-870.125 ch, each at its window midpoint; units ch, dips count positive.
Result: 6.9 ch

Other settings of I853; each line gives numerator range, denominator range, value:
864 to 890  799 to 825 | 1.54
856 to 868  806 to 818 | 1.29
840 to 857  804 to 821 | 1.46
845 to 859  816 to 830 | 1.93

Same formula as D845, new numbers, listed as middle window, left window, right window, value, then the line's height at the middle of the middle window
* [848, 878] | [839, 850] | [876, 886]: 0.11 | 3.34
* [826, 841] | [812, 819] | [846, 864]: -0.19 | 2.23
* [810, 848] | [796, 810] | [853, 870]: 0.24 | 2.93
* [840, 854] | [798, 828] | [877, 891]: -0.14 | 2.81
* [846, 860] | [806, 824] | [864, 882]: -0.06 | 2.79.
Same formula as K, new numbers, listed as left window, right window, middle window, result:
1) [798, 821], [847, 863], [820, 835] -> 3.6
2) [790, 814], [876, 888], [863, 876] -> 1.0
